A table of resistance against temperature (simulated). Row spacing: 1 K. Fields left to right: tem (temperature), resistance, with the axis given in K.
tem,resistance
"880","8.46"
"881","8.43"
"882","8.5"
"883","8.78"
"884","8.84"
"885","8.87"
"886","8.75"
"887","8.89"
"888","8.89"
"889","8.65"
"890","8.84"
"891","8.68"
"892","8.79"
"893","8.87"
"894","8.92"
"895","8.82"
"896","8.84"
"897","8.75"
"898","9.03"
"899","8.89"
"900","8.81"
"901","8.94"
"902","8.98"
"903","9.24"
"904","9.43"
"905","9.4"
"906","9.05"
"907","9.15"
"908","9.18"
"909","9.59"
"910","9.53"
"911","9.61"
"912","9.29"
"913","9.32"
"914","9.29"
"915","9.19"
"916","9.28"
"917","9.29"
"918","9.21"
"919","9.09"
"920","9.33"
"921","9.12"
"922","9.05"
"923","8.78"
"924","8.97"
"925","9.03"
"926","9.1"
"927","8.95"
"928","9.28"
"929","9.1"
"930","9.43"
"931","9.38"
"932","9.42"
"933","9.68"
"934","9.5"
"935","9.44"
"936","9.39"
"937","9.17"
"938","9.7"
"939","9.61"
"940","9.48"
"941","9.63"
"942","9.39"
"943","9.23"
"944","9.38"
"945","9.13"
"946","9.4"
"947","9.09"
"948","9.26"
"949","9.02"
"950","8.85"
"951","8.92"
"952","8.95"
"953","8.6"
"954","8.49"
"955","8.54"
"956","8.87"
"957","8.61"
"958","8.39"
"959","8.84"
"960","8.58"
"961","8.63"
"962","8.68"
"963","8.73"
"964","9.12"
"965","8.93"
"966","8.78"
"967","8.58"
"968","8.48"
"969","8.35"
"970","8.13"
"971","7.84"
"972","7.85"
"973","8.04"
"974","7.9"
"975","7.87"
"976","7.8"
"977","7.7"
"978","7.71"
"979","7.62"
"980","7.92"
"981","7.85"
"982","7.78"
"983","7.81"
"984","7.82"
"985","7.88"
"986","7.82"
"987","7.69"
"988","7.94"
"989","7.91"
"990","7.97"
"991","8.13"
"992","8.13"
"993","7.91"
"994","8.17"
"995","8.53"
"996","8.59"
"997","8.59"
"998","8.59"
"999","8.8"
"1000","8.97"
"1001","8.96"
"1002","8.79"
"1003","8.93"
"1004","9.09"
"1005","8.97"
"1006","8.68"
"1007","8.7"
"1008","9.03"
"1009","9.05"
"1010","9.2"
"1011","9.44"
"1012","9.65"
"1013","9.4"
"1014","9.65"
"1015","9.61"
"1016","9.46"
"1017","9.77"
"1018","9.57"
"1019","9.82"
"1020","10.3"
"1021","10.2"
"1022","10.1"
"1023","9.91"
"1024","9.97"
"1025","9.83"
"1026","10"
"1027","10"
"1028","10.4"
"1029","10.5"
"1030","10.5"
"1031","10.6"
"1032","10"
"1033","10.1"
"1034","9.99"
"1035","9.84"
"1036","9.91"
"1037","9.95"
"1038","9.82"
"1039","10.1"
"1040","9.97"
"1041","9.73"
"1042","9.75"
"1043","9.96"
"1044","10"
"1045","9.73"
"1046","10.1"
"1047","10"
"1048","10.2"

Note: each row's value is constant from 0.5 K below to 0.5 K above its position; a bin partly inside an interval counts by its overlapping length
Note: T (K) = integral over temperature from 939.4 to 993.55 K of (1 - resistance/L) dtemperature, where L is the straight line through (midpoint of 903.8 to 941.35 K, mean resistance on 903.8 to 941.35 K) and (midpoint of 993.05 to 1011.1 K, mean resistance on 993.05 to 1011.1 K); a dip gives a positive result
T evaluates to 3.5 K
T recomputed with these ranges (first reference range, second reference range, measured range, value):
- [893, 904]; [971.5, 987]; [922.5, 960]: -3.5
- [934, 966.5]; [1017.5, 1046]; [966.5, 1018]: 5.9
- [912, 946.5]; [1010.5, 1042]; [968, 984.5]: 2.9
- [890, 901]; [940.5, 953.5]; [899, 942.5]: -1.4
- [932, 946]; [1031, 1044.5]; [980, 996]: 2.8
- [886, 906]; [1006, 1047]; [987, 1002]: 1.9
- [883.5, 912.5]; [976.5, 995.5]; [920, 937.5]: -1.2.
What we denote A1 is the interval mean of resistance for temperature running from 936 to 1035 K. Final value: 8.91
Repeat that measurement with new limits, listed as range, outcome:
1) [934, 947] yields 9.4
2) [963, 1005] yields 8.24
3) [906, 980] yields 8.92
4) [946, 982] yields 8.45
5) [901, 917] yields 9.29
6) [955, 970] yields 8.66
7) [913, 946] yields 9.28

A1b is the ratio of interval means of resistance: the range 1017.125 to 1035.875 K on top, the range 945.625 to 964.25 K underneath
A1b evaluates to 1.14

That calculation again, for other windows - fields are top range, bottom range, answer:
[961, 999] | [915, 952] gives 0.88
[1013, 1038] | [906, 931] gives 1.08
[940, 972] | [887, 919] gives 0.97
